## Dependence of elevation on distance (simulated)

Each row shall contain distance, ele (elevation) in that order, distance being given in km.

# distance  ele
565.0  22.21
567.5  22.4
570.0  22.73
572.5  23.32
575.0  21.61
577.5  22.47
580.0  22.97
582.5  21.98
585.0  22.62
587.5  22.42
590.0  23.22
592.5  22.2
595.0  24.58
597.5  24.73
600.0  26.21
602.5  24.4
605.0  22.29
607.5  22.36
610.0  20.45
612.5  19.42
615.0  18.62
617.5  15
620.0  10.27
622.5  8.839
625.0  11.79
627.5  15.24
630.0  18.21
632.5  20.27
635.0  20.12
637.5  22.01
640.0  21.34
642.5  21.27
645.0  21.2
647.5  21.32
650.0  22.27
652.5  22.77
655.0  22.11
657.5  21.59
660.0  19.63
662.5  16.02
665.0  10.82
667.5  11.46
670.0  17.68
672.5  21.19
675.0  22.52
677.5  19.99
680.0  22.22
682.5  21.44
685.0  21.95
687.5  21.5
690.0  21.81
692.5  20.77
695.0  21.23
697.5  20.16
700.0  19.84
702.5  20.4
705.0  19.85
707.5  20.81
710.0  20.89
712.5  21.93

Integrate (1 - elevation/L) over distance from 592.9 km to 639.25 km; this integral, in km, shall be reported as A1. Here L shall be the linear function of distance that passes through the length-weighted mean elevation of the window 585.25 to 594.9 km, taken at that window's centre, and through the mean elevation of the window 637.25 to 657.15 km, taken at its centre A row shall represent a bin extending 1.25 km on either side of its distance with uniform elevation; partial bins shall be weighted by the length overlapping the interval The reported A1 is 6.52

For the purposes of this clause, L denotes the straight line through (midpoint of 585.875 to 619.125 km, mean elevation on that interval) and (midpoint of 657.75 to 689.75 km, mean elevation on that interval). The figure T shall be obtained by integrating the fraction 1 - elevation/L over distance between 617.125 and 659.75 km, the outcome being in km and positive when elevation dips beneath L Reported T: 3.51 km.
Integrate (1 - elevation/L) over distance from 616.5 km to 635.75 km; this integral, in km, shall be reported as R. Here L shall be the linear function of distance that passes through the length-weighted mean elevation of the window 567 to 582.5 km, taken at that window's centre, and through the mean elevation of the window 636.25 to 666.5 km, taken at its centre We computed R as 5.6 km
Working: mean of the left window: 22.5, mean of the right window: 20.1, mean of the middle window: 14.8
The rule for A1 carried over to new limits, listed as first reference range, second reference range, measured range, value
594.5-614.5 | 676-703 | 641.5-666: 2.1 km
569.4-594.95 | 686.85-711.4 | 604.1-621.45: 3.1 km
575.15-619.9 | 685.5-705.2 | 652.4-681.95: 3.0 km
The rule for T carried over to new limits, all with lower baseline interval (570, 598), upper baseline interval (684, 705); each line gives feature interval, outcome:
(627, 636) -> 1.4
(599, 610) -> -0.4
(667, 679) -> 1.2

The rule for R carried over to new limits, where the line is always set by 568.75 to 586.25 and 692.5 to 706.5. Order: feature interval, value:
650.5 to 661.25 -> -0.2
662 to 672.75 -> 3.1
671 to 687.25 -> -0.6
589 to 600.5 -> -1.0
